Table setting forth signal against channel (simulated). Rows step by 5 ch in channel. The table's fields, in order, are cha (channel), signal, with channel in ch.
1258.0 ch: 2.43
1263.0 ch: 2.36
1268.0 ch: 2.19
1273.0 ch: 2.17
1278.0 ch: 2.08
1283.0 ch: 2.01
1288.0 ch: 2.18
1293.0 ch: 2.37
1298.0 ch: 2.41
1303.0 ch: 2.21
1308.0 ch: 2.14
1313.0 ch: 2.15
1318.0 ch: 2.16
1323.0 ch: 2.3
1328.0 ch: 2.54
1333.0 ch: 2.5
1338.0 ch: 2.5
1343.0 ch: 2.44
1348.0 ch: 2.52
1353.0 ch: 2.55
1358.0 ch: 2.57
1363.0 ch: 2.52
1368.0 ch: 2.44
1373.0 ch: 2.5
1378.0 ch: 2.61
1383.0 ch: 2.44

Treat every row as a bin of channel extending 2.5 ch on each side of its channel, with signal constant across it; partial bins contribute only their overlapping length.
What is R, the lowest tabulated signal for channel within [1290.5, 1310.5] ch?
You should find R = 2.14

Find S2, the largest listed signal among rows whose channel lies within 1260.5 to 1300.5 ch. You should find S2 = 2.41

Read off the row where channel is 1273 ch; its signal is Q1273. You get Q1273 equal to 2.17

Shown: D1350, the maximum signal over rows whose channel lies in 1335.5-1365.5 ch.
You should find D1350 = 2.57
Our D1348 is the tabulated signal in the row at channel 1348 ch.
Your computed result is 2.52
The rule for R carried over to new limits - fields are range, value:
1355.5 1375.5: 2.44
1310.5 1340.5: 2.15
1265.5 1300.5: 2.01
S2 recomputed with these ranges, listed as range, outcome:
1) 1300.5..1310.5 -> 2.21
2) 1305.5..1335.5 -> 2.54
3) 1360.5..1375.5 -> 2.52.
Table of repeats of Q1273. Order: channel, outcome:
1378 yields 2.61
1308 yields 2.14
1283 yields 2.01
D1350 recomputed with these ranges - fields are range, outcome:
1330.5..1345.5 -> 2.5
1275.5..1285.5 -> 2.08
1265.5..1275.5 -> 2.19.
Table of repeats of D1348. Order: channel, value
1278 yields 2.08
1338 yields 2.5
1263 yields 2.36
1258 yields 2.43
